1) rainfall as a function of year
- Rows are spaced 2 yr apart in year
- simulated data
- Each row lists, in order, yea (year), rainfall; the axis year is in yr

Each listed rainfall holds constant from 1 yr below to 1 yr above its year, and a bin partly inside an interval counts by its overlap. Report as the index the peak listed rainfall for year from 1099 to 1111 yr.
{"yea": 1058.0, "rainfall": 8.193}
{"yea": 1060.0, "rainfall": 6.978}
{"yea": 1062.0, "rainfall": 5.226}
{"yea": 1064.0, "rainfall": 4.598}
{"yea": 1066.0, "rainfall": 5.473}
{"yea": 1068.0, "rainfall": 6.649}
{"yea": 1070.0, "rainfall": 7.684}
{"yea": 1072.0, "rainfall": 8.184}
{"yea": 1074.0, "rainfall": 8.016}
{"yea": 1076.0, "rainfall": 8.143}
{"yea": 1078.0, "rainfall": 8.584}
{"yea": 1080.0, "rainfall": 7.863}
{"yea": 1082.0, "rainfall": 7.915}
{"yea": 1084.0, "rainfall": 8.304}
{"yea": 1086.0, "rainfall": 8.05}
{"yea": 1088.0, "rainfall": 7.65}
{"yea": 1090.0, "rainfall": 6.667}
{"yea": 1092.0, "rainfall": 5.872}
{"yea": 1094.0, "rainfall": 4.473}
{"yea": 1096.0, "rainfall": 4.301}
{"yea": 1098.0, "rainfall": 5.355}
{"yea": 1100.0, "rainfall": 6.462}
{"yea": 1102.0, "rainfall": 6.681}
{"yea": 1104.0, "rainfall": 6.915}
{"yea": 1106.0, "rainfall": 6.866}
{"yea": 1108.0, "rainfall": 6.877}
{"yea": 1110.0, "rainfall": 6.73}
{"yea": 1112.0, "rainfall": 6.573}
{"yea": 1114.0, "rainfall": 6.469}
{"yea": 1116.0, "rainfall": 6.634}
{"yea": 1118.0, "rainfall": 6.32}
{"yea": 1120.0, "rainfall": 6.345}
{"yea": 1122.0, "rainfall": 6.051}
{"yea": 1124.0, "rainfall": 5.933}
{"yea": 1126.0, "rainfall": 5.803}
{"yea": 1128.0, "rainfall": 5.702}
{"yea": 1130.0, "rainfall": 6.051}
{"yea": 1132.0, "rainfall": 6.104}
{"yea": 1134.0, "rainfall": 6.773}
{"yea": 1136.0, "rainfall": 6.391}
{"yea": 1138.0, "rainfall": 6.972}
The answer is 6.915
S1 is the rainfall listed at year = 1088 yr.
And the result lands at 7.65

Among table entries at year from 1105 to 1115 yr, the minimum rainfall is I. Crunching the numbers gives 6.469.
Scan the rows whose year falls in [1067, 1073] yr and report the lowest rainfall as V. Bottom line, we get 6.649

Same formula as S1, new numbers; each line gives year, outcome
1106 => 6.866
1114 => 6.469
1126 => 5.803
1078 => 8.584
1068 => 6.649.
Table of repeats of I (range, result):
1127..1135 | 5.702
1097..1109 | 5.355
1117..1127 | 5.803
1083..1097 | 4.301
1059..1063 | 5.226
